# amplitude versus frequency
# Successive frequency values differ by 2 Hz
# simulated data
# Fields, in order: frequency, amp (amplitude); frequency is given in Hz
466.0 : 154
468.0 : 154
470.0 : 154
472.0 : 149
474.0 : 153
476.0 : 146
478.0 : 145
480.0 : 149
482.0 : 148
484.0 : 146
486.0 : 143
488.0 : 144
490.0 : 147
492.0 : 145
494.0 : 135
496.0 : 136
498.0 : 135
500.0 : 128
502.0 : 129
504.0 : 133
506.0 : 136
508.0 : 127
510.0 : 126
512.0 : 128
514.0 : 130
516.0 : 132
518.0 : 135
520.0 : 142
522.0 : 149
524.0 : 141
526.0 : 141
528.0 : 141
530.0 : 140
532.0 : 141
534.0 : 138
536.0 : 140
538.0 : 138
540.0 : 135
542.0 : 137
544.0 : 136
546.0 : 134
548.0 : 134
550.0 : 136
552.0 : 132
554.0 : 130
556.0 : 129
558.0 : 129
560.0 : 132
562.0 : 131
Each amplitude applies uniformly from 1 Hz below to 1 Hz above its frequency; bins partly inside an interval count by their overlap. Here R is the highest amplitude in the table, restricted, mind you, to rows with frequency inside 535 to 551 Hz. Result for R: 140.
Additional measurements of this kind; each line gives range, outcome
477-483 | 149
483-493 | 147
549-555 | 136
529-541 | 141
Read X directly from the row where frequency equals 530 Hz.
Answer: 140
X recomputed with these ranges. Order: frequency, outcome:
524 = 141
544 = 136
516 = 132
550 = 136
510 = 126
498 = 135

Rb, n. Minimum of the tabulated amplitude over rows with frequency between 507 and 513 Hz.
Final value 126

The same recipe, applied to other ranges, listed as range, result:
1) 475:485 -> 145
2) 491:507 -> 128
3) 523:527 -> 141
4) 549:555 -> 130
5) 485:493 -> 143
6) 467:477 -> 146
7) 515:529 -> 132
